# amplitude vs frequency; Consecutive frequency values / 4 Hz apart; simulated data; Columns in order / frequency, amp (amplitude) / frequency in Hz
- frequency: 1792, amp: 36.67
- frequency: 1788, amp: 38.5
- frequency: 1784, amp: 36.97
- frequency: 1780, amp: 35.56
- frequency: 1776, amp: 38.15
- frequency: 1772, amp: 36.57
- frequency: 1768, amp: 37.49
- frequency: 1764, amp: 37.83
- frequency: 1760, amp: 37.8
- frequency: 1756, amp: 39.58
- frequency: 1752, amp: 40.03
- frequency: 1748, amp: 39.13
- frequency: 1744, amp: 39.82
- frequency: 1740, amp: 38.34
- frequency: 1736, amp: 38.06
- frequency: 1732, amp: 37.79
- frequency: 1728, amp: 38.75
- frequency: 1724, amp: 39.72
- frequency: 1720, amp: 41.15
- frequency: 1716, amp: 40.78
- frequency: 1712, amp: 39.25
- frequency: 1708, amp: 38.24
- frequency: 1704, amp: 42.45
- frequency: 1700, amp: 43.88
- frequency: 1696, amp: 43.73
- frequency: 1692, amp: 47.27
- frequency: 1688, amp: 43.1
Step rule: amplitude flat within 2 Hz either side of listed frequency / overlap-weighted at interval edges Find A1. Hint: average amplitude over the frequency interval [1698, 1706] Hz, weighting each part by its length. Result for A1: 43.2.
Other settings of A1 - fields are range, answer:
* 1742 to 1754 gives 39.7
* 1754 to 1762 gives 38.7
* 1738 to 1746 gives 39.1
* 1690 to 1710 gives 43.1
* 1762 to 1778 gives 37.5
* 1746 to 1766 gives 38.9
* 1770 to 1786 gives 36.8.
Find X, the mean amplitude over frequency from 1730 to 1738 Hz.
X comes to 37.9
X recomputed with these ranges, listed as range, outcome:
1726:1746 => 38.6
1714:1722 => 41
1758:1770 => 37.7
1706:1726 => 39.8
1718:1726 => 40.4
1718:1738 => 39.1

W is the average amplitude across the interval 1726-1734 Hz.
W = 38.3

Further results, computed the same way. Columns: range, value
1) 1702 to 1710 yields 40.3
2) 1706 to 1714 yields 38.7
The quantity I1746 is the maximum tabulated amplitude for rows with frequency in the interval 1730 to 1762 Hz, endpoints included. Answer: 40.03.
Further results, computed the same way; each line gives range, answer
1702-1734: 42.45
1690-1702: 47.27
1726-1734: 38.75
